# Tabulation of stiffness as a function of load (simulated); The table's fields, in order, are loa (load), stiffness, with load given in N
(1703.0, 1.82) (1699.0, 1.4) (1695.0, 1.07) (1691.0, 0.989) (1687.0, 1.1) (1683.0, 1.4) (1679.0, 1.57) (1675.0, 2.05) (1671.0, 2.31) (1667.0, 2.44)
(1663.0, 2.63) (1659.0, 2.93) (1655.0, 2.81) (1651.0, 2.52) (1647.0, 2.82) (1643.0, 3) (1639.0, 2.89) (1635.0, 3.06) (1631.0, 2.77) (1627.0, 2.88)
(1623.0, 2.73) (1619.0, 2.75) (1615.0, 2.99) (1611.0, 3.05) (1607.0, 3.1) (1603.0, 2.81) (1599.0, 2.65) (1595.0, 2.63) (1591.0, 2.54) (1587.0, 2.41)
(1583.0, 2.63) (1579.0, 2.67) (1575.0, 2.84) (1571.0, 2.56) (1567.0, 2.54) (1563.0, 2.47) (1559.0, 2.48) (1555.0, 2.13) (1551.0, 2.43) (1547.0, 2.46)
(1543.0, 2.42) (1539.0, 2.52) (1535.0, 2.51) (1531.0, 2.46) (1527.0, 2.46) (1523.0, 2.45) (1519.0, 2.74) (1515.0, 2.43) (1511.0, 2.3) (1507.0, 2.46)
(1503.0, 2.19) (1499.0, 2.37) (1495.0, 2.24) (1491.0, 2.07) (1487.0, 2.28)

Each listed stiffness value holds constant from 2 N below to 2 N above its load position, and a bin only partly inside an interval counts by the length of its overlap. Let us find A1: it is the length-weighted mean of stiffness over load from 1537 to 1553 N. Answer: 2.46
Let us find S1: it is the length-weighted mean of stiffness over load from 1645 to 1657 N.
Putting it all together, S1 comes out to 2.72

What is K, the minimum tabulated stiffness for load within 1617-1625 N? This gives 2.73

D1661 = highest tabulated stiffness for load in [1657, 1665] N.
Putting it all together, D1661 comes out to 2.93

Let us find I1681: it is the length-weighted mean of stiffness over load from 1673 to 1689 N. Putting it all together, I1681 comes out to 1.53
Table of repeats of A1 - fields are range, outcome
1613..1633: 2.82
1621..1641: 2.87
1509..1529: 2.48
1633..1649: 2.94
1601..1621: 2.94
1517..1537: 2.52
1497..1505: 2.28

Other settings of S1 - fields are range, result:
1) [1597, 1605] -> 2.73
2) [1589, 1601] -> 2.61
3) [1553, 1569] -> 2.41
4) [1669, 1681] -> 1.98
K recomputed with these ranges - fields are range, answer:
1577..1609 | 2.41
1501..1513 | 2.19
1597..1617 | 2.65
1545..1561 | 2.13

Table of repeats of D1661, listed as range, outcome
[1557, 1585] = 2.84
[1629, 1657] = 3.06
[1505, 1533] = 2.74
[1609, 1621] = 3.05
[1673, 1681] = 2.05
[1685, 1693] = 1.1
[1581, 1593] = 2.63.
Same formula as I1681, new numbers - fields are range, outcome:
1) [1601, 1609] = 2.96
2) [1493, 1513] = 2.31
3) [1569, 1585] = 2.67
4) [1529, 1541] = 2.5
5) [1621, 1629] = 2.8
